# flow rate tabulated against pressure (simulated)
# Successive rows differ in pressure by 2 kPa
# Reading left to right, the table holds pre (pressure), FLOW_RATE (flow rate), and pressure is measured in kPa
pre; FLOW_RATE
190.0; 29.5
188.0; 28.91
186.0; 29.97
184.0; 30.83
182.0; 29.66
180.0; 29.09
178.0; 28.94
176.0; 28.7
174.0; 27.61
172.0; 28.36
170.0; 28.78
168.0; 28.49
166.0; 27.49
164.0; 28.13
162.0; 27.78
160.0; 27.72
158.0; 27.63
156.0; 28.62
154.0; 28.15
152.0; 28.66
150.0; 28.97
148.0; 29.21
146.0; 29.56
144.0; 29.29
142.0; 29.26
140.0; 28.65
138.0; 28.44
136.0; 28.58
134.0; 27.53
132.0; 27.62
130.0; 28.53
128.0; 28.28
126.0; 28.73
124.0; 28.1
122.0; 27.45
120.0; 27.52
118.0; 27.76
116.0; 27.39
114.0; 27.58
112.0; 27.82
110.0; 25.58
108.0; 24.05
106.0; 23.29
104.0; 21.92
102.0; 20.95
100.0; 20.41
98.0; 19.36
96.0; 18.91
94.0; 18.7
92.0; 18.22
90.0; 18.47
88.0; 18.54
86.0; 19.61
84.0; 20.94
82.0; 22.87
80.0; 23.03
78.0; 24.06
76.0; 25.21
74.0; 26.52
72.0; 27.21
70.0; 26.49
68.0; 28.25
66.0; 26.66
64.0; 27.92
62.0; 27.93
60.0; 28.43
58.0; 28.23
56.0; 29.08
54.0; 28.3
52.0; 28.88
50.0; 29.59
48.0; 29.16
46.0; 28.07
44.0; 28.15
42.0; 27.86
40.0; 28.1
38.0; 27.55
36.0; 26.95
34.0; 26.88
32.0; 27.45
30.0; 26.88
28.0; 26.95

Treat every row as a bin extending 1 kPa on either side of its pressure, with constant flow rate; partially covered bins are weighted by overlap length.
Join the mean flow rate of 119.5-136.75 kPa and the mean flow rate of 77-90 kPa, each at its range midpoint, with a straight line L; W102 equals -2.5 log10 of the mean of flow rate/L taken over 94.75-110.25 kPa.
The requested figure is 0.12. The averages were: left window 21.3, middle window 21.6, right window 28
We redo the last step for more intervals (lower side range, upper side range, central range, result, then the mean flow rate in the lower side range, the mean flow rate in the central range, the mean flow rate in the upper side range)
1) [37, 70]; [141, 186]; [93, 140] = 0.12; 28.2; 25.5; 28.7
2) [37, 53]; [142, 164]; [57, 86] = 0.11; 28.4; 25.8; 28.6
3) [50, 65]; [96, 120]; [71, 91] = 0.17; 28.5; 22.6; 24.1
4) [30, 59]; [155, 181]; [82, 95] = 0.41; 28.1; 19.4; 28.3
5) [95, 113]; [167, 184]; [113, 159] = -0.12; 22.5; 28.3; 28.8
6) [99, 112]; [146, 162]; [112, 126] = -0.13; 23.1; 27.7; 28.5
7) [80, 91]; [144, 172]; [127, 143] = -0.10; 20.4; 28.4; 28.4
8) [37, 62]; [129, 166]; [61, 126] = 0.18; 28.4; 24.1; 28.4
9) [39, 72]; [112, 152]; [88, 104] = 0.41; 28.2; 19.4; 28.3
